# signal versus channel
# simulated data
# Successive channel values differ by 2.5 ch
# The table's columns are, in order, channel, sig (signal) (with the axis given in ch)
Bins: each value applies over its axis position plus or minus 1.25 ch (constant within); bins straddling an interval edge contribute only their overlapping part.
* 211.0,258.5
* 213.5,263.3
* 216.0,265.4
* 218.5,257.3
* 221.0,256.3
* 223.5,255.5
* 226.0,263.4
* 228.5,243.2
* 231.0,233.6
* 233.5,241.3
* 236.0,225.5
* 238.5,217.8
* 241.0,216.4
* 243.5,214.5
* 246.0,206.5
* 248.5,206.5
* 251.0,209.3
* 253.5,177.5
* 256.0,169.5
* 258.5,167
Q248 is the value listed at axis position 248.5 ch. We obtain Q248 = 206.5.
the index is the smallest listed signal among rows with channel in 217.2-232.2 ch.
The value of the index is 233.6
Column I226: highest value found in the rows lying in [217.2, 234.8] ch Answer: 263.4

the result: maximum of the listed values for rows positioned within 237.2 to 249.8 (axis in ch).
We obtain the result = 217.8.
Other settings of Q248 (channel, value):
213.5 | 263.3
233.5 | 241.3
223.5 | 255.5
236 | 225.5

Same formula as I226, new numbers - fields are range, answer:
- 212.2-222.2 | 265.4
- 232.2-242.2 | 241.3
